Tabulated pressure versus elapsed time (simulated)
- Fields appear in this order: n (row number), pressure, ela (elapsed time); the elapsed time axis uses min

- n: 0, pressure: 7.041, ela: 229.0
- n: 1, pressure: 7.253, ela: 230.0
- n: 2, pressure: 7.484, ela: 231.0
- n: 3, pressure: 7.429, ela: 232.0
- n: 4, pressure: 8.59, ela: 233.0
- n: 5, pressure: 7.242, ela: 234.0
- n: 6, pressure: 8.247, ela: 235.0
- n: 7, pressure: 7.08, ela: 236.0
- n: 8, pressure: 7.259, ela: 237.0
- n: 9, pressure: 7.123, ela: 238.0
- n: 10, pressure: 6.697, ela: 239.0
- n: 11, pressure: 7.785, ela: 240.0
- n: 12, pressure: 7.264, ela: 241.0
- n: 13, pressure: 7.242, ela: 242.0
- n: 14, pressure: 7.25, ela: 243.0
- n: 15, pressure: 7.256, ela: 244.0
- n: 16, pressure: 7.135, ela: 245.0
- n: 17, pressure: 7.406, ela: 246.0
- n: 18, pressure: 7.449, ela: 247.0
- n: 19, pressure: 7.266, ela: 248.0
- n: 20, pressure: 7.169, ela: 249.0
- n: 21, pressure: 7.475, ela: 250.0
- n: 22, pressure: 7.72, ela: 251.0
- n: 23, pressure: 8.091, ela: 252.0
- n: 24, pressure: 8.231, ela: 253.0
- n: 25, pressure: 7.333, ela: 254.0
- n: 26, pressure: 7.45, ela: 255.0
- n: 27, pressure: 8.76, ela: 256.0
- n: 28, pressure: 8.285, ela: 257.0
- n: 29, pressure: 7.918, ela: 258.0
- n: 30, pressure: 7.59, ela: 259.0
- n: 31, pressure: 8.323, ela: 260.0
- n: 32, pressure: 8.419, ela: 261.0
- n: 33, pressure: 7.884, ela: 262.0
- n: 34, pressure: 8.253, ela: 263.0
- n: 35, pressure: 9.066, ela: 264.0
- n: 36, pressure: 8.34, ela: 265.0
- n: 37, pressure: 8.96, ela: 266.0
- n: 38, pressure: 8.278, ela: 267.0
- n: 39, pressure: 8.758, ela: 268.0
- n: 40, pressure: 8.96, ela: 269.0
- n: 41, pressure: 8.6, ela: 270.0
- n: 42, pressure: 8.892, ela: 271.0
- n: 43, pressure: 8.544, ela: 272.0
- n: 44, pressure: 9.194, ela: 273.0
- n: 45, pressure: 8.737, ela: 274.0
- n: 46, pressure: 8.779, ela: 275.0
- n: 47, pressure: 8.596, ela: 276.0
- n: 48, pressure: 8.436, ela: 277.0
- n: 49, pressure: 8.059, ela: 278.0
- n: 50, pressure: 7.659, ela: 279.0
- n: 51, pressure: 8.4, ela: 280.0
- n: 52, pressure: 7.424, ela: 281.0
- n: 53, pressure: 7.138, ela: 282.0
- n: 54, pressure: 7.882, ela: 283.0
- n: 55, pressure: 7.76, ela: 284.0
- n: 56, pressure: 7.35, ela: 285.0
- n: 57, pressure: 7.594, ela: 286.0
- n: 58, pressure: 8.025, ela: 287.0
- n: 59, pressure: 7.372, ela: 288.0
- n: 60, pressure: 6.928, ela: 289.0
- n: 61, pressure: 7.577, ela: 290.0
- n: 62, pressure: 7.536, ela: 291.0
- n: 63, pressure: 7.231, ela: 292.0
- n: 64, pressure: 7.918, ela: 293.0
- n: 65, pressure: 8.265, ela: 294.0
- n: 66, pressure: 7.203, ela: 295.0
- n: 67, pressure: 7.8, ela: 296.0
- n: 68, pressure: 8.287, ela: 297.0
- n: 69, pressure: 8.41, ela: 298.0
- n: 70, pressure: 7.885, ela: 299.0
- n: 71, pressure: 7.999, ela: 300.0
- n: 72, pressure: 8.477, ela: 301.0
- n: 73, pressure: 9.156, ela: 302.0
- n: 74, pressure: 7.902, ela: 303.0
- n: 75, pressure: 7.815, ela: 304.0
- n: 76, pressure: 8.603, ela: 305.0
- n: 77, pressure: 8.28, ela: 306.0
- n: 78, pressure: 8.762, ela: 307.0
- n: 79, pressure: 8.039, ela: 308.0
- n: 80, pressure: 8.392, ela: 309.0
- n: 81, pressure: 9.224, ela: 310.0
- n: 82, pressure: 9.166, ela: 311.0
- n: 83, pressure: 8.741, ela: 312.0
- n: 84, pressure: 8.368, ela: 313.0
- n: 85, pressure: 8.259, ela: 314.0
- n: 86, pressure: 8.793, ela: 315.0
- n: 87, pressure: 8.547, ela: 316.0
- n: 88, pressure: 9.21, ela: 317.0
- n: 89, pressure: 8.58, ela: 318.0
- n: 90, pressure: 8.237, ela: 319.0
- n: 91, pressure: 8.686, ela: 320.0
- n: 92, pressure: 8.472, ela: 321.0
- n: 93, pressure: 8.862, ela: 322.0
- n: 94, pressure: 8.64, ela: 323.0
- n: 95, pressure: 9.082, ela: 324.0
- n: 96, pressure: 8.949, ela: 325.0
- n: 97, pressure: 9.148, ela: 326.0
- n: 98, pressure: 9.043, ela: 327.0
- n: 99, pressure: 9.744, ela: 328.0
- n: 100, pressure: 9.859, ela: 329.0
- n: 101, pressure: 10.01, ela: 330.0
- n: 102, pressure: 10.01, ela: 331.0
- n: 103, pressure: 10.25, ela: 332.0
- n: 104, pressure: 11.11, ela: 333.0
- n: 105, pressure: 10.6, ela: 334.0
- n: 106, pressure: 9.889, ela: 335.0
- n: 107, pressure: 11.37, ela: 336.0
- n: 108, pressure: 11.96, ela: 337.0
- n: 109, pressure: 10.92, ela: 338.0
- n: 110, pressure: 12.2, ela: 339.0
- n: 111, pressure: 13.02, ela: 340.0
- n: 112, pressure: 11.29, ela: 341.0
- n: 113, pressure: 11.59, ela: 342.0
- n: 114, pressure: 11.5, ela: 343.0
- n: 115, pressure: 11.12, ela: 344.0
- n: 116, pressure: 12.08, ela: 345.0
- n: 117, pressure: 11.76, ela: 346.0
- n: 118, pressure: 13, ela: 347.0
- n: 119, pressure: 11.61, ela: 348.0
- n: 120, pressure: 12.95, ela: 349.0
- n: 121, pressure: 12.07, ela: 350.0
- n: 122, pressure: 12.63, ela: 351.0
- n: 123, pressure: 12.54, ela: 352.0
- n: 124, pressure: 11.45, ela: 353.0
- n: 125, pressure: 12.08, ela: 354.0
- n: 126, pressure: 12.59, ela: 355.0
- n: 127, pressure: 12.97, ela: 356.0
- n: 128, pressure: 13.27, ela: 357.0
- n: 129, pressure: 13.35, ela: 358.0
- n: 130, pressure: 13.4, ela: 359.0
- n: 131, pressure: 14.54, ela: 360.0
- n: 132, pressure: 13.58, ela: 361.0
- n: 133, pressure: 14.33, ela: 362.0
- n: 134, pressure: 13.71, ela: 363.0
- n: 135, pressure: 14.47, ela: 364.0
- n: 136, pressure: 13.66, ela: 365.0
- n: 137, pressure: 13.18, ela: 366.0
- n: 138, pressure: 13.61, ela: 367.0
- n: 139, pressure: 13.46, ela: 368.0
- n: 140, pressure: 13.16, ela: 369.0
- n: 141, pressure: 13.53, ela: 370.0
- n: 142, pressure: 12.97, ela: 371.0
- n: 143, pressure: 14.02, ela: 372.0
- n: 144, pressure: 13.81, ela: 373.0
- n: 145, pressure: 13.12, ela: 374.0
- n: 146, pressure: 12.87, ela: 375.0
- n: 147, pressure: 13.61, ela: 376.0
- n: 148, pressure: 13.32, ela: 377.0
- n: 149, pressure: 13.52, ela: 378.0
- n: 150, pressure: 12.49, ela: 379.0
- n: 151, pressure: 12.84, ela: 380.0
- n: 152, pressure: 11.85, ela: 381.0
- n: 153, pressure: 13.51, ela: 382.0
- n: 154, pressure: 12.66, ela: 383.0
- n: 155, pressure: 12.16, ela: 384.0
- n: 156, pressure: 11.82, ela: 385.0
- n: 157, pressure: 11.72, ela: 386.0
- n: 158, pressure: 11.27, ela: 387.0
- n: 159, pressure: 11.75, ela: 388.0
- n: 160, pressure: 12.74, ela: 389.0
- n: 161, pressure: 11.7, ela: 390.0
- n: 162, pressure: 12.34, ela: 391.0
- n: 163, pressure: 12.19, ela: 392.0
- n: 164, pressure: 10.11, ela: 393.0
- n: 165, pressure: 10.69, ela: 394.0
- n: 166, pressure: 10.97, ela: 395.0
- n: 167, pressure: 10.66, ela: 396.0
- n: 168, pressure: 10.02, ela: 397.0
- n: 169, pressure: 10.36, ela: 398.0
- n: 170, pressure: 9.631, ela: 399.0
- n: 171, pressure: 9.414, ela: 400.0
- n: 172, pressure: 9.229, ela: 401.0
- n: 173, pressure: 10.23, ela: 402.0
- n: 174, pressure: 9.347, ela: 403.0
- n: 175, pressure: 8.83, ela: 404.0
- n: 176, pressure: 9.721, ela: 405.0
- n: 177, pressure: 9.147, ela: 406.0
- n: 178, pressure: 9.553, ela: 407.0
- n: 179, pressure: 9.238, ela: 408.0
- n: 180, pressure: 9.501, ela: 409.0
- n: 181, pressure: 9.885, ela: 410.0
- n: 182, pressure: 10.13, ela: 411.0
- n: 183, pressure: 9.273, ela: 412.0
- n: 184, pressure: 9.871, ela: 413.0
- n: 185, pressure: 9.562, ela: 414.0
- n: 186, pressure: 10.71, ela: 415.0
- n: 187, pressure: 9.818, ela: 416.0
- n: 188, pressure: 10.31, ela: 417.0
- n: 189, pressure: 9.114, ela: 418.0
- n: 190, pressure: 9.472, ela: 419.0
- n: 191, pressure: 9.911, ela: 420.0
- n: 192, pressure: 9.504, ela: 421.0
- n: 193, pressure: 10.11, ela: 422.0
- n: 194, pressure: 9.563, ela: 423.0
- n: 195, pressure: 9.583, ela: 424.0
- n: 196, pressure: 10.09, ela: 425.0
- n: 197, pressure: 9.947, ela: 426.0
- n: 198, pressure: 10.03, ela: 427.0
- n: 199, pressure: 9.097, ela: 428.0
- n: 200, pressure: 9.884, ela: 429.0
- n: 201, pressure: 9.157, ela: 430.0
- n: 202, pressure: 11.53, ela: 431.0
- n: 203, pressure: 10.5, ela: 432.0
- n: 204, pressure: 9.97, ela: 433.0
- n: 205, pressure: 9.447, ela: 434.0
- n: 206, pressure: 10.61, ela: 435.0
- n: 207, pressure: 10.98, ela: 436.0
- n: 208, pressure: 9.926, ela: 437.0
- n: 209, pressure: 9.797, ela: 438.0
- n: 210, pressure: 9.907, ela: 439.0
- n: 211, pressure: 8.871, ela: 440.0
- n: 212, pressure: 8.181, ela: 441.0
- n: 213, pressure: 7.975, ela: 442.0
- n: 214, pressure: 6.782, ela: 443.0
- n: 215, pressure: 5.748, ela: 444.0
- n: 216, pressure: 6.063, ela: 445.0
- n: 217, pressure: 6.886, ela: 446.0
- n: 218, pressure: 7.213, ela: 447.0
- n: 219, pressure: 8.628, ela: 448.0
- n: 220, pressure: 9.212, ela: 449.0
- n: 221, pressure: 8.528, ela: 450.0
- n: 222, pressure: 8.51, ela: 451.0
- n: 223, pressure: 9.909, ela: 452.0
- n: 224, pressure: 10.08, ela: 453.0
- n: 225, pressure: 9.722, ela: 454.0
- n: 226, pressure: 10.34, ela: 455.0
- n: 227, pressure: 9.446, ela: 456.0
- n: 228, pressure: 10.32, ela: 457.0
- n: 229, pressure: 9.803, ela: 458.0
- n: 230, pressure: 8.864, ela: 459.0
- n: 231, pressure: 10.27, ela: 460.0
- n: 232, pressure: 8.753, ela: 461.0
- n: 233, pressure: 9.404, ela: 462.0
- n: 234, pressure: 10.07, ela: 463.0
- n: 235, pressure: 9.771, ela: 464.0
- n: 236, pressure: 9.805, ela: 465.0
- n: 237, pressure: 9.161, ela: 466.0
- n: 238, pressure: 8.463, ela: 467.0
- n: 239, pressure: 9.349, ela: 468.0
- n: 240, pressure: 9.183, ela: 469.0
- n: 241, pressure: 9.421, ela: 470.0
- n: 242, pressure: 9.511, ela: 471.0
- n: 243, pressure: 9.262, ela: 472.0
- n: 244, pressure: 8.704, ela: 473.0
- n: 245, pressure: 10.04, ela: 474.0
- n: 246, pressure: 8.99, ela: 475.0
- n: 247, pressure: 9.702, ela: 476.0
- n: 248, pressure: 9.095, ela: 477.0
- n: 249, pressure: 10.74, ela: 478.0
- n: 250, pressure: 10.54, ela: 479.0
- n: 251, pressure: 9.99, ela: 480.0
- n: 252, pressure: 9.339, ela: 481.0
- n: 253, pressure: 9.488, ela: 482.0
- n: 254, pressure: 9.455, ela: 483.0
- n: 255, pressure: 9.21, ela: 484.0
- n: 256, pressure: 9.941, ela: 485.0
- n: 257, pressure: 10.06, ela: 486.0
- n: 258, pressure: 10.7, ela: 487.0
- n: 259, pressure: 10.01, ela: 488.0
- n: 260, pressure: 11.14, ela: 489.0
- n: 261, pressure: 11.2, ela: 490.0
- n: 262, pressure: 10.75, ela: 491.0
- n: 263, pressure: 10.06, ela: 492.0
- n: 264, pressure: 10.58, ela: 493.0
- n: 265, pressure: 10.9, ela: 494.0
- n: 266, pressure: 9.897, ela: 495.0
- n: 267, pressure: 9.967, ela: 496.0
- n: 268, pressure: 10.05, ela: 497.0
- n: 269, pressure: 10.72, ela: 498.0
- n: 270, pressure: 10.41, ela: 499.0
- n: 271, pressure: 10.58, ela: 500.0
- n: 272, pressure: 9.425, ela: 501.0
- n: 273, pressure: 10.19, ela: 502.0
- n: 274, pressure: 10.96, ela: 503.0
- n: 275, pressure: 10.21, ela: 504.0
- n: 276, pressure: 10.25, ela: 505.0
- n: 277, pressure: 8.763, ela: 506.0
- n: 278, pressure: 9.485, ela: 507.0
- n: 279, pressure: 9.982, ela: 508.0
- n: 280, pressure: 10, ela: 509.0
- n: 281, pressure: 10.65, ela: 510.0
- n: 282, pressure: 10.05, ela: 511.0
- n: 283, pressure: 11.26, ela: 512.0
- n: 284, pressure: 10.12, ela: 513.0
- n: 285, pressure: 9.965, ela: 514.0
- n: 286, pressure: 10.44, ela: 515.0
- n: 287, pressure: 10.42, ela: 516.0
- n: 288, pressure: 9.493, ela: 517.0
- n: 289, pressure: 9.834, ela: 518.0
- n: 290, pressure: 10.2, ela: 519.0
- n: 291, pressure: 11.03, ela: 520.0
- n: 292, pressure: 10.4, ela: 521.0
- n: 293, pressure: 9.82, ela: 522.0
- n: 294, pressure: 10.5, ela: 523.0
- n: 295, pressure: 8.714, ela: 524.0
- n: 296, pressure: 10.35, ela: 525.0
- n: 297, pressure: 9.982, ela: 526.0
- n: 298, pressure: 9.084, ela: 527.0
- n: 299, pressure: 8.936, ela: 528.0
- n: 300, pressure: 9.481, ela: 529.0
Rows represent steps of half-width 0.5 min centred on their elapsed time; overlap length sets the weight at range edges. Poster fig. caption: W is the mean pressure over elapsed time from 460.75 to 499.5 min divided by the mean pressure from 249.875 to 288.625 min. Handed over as 1.2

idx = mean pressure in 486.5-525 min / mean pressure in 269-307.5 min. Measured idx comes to 1.27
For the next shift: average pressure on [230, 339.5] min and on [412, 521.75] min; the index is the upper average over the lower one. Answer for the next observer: 1.2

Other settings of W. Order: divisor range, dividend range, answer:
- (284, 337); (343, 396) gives 1.46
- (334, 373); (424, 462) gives 0.73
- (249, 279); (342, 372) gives 1.55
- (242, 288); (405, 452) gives 1.16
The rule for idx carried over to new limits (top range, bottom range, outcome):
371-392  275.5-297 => 1.64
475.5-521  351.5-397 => 0.80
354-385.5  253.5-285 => 1.60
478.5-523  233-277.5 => 1.28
